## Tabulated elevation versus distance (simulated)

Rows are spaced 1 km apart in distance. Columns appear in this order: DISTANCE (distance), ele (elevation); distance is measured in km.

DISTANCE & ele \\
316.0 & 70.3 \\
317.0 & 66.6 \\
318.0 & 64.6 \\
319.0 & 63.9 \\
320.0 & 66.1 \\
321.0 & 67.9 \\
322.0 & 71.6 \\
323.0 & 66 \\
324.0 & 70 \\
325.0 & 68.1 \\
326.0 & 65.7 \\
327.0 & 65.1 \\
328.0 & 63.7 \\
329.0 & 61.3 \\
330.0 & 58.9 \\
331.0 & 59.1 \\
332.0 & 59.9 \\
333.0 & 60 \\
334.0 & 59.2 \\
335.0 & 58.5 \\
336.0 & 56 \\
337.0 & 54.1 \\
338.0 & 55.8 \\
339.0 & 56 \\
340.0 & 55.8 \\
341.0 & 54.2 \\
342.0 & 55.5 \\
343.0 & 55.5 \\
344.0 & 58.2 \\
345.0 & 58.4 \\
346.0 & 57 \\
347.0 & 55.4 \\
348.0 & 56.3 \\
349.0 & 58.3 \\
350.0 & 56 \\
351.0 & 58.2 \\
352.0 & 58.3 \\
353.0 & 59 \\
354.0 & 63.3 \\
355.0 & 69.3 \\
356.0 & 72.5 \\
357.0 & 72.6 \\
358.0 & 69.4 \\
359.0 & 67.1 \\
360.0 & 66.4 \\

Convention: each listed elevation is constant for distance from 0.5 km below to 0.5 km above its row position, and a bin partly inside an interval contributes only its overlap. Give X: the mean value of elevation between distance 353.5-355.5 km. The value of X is 66.3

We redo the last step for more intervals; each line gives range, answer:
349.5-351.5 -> 57.1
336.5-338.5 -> 55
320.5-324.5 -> 68.9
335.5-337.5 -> 55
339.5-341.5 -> 55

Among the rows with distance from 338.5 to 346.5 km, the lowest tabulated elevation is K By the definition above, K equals 54.2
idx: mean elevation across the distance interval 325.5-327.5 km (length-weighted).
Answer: 65.4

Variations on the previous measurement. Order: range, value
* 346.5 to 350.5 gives 56.5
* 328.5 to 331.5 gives 59.8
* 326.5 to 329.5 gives 63.4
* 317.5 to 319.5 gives 64.2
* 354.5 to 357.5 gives 71.5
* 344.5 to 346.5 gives 57.7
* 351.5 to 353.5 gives 58.6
